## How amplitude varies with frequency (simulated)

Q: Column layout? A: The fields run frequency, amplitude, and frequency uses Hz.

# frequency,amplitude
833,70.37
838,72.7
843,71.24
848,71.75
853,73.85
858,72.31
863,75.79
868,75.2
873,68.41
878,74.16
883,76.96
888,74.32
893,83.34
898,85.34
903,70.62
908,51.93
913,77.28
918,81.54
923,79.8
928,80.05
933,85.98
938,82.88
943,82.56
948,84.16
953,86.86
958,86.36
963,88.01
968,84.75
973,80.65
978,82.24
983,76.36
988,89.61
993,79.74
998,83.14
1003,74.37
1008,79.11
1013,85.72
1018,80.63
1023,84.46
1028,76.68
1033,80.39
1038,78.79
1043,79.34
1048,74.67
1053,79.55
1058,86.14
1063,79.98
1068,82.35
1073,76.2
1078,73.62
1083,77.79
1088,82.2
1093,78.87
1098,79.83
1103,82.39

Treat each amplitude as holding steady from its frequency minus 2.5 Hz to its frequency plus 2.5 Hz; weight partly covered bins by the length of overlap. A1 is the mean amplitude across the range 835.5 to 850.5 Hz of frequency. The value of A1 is 71.9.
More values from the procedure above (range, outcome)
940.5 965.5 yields 85.6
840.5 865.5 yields 73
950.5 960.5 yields 86.6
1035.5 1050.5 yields 77.6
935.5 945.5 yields 82.7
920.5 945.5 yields 82.3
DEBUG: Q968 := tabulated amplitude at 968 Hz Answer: 84.75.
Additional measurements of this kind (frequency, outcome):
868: 75.2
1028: 76.68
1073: 76.2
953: 86.86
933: 85.98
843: 71.24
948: 84.16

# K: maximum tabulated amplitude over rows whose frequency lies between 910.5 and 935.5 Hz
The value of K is 85.98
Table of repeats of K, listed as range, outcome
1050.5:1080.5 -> 86.14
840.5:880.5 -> 75.79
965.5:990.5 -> 89.61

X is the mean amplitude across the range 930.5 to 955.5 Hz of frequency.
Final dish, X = 84.5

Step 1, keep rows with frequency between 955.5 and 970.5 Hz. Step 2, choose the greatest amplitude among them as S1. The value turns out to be 88.01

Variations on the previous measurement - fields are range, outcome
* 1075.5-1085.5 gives 77.79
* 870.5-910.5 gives 85.34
